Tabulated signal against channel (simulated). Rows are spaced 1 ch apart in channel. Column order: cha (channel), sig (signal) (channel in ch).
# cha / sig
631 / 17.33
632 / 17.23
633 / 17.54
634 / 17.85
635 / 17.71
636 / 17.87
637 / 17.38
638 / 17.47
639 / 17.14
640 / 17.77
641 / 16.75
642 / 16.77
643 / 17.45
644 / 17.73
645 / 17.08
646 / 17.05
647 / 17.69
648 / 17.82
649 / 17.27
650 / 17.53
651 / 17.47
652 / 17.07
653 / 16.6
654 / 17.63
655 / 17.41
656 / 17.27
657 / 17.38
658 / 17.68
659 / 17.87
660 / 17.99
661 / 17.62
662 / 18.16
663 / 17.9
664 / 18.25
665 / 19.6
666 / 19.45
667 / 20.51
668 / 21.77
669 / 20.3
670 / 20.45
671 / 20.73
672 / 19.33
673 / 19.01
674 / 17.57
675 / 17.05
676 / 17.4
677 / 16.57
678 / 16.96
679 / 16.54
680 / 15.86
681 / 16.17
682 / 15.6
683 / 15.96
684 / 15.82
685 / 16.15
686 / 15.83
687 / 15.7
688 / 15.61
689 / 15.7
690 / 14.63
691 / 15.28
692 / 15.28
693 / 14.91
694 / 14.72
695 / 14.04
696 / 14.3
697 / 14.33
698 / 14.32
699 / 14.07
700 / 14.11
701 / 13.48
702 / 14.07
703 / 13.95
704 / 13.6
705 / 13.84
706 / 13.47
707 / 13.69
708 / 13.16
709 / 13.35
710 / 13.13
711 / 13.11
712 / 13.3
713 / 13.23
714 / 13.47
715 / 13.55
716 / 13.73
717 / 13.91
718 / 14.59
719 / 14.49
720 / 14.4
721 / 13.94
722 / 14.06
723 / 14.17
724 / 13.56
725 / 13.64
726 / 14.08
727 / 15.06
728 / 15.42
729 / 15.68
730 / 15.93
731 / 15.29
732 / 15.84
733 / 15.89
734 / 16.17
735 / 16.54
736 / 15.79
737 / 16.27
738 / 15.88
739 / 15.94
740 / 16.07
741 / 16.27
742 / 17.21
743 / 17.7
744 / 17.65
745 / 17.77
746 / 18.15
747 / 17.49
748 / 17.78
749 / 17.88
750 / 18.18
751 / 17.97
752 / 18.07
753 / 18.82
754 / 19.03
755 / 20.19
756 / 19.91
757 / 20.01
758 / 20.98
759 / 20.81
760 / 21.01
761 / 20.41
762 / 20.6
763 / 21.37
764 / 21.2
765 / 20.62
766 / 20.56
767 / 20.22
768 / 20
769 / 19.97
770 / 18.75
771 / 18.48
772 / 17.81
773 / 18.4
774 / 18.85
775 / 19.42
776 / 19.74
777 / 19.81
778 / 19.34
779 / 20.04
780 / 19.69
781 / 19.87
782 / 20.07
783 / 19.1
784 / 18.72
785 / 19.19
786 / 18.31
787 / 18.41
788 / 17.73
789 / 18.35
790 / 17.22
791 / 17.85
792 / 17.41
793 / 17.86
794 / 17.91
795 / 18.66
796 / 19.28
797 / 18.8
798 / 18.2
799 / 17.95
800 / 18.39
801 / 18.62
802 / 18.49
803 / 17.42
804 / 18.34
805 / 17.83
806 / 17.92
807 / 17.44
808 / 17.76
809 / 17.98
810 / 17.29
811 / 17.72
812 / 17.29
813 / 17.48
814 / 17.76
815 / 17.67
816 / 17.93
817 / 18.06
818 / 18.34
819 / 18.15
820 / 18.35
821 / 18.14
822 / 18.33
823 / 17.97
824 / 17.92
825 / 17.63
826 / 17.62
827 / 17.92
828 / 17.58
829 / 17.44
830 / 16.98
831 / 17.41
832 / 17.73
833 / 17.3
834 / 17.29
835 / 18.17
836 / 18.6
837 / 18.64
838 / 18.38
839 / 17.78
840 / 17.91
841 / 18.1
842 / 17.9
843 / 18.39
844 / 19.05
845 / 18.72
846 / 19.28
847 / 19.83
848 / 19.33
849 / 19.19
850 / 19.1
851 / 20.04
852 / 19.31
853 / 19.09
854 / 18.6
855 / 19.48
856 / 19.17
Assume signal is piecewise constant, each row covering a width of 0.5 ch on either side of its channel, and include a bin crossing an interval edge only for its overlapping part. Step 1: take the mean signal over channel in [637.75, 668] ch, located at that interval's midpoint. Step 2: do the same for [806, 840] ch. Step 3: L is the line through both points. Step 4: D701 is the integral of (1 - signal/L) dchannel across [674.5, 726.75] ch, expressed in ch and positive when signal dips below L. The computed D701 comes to 9.3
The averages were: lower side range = 17.8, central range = 14.6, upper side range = 17.8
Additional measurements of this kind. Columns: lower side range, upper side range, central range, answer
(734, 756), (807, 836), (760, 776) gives -2.04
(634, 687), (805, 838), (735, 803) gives -3.57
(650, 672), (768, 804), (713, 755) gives 6.03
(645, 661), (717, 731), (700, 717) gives 1.84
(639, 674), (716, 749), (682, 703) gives 2.59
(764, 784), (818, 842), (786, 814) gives 1.17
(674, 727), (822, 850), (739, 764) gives -4.40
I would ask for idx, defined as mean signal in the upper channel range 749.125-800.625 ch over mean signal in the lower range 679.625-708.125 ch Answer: 1.3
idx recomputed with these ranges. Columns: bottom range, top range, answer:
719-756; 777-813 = 1.12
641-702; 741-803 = 1.12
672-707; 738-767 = 1.23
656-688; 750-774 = 1.11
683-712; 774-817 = 1.27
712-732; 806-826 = 1.24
